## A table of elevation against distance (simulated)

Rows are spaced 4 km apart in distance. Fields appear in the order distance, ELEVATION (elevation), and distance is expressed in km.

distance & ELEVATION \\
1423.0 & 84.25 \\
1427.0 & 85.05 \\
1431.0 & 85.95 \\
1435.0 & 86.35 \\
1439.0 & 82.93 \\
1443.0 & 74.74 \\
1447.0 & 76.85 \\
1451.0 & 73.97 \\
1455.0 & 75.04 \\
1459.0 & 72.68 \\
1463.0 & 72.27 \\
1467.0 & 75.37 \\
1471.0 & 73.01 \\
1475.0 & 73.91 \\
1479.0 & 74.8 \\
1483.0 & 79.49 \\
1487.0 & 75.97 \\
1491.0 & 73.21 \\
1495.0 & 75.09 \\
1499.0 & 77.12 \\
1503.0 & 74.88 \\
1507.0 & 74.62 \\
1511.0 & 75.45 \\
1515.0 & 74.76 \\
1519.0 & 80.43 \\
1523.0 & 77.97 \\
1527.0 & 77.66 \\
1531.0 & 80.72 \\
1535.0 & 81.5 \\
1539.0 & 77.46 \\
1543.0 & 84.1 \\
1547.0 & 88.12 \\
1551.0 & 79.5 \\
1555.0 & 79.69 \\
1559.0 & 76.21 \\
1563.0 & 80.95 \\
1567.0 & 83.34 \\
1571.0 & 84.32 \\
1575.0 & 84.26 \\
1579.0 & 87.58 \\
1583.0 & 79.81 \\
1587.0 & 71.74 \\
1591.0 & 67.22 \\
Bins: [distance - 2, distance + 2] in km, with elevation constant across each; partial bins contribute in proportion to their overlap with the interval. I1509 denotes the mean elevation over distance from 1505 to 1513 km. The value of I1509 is 75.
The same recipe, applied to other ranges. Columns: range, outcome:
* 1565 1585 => 83.9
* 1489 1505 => 75.1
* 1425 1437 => 85.8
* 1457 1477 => 73.4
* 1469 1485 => 75.3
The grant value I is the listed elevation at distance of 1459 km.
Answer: 72.68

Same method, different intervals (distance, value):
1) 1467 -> 75.37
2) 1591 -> 67.22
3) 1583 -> 79.81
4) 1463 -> 72.27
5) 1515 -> 74.76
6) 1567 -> 83.34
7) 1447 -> 76.85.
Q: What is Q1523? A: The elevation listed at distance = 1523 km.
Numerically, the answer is 77.97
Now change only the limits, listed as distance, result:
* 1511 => 75.45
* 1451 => 73.97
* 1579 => 87.58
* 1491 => 73.21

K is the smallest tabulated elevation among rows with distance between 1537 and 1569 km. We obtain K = 76.21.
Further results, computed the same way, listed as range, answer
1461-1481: 72.27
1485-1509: 73.21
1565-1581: 83.34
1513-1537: 74.76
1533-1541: 77.46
